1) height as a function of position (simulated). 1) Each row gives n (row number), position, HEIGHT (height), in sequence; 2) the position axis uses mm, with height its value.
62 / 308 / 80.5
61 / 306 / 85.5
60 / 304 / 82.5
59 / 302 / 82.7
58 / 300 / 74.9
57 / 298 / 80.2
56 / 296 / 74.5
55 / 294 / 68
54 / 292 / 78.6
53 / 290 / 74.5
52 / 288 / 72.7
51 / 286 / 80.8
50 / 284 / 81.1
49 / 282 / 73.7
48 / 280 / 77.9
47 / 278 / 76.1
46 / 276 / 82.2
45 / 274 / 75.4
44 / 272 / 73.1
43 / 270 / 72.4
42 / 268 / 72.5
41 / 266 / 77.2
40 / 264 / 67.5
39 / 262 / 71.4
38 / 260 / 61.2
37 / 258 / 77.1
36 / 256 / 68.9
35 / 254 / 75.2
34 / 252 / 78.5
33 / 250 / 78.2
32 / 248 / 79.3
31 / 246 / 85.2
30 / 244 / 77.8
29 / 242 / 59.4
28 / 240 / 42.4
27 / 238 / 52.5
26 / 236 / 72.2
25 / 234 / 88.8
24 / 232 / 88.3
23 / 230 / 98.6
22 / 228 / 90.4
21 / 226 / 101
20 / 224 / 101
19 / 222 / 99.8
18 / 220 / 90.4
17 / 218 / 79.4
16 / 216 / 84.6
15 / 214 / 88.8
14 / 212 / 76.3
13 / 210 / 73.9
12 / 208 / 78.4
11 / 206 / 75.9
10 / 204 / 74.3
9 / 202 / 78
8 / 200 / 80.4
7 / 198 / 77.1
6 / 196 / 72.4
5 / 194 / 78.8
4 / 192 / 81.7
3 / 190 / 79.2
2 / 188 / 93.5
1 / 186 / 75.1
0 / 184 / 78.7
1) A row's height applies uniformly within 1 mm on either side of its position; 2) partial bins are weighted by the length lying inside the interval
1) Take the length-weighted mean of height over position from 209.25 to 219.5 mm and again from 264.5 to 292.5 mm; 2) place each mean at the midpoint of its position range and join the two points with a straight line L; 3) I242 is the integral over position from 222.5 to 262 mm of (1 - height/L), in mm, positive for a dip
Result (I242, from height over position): 0.6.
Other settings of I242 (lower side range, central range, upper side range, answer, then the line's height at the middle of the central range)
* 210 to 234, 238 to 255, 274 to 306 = 2.9 mm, 85.5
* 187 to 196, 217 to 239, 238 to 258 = -3.7 mm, 74.9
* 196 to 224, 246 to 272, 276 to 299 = 1.5 mm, 78.4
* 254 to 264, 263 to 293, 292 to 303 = -1.1 mm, 73.1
